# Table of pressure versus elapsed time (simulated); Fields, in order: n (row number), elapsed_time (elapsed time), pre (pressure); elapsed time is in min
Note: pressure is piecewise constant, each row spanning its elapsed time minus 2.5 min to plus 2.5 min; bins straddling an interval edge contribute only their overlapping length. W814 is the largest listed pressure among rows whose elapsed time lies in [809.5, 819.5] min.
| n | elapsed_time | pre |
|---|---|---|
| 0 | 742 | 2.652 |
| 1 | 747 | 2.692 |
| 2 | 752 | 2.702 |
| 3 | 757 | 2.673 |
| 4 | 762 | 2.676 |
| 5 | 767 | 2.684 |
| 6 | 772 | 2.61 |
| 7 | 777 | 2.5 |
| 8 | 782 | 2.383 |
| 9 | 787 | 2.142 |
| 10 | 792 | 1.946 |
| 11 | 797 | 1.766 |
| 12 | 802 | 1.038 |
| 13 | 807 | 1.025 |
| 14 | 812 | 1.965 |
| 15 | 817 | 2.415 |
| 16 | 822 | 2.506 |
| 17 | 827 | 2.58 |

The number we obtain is 2.415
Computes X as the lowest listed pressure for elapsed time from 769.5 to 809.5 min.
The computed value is 1.025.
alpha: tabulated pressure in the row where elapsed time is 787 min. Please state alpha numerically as 2.142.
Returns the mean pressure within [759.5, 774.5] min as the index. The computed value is 2.66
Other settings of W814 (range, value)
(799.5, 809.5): 1.038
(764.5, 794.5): 2.684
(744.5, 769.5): 2.702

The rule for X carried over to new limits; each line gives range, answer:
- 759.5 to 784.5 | 2.383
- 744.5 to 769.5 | 2.673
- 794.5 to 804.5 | 1.038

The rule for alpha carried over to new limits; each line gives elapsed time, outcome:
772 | 2.61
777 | 2.5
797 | 1.766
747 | 2.692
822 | 2.506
